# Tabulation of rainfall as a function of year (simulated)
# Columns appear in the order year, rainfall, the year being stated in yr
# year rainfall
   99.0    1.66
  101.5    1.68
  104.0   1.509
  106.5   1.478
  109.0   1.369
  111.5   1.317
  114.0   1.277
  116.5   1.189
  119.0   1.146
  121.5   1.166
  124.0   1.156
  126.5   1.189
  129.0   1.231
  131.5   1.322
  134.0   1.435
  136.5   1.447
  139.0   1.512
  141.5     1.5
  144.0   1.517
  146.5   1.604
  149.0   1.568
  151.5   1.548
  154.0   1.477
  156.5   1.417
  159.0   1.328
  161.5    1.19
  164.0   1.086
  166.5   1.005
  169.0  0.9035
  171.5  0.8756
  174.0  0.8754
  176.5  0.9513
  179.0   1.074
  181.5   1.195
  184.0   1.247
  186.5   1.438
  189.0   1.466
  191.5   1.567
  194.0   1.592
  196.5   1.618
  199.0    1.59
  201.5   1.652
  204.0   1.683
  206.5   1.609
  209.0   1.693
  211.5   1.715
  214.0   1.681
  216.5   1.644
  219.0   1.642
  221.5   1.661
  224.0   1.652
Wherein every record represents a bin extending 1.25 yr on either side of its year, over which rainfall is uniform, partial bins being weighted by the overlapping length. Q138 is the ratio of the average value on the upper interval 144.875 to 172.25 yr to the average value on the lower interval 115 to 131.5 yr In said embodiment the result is 1.1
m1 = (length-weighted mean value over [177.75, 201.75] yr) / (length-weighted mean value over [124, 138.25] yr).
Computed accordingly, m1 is 1.09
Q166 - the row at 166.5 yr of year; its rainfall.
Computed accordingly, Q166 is 1.005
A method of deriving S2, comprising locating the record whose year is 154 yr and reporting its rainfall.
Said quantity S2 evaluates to 1.477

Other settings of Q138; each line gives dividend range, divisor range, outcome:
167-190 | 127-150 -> 0.76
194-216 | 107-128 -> 1.34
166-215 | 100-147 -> 1.01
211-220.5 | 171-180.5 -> 1.74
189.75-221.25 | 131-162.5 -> 1.13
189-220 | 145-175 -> 1.31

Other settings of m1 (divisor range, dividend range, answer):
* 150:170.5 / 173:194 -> 1.01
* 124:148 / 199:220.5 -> 1.18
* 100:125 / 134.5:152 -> 1.14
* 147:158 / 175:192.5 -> 0.84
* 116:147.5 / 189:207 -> 1.20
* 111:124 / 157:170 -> 0.93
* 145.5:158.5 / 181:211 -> 1.02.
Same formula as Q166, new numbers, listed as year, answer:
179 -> 1.074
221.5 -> 1.661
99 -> 1.66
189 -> 1.466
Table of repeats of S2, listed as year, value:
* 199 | 1.59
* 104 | 1.509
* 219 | 1.642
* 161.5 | 1.19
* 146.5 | 1.604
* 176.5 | 0.9513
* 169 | 0.9035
